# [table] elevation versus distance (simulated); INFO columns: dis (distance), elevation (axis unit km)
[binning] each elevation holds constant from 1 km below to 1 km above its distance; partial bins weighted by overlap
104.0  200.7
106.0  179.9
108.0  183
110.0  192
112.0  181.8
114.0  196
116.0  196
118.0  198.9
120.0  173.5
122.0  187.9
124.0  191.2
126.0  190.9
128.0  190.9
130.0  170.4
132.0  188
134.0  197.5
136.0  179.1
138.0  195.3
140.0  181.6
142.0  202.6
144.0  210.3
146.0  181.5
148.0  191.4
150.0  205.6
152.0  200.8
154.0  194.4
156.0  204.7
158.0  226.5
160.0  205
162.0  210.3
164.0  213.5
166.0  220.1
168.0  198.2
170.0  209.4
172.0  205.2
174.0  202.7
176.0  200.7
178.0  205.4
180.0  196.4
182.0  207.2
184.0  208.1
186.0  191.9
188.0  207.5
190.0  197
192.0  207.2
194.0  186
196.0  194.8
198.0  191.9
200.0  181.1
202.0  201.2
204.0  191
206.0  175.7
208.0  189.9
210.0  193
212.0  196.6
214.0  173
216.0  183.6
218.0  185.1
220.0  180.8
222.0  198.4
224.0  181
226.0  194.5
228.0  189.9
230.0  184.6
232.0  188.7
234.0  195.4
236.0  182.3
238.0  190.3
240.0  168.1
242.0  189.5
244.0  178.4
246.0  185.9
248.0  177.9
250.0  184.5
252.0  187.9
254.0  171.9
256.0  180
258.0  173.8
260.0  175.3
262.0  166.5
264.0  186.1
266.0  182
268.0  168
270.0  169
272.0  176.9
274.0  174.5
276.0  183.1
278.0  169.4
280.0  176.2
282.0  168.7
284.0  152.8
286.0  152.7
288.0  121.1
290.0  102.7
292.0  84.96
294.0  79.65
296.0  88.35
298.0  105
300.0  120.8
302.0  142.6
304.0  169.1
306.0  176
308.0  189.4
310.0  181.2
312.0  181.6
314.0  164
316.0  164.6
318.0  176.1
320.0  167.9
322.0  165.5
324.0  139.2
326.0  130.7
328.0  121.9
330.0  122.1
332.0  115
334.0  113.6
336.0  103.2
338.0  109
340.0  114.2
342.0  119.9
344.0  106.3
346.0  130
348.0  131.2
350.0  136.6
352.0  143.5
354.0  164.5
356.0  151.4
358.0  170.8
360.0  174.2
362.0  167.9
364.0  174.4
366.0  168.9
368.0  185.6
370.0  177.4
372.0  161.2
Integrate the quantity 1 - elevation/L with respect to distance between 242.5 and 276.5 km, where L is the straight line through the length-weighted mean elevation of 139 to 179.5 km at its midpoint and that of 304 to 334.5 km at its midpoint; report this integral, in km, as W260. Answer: -0.9 km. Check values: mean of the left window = 203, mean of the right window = 155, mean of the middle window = 178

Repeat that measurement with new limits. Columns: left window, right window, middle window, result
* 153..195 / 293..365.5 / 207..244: -0.57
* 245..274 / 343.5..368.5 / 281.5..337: 8.88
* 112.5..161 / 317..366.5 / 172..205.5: -3.26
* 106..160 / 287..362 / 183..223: -4.42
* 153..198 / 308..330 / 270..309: 5.52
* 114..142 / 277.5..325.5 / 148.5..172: -3.47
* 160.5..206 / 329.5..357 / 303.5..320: -4.04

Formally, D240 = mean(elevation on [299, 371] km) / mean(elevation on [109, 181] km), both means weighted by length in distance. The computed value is 0.76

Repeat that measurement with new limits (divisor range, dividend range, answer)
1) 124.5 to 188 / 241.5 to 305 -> 0.79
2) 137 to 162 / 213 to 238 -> 0.93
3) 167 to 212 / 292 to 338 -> 0.71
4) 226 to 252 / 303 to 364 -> 0.79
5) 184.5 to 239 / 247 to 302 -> 0.81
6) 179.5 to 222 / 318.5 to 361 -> 0.70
